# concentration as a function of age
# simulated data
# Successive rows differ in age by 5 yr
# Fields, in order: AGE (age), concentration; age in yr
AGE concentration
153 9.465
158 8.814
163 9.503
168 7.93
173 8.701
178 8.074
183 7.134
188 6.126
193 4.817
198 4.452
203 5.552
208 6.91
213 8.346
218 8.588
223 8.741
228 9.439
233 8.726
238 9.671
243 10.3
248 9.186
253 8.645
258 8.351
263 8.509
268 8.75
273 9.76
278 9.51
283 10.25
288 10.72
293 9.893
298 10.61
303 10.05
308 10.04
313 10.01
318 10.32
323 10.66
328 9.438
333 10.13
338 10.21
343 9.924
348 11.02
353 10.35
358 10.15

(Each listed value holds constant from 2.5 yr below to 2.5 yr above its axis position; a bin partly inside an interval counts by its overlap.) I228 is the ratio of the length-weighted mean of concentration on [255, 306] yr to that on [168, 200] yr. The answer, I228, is 1.44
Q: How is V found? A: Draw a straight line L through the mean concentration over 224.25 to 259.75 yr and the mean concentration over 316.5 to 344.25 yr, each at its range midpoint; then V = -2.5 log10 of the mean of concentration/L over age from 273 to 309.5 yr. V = -0.05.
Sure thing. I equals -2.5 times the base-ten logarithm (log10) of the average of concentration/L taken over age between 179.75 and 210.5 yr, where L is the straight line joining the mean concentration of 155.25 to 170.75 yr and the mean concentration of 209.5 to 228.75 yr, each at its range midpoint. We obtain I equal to 0.42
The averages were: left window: 8.76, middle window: 5.89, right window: 8.62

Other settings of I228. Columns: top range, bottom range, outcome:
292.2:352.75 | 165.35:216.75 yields 1.49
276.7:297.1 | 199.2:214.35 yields 1.54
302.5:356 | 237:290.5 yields 1.08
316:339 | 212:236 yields 1.15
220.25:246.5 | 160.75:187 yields 1.15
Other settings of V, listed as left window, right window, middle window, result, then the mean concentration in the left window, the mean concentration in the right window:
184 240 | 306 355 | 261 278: -0.04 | 7.37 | 10.2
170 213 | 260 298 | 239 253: -0.12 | 6.6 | 9.68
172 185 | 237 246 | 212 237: 0.07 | 7.92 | 9.99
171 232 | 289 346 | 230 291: -0.08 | 7.26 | 10.1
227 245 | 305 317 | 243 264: 0.09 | 9.52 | 10.1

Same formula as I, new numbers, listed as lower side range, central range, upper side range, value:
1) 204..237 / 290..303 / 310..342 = -0.065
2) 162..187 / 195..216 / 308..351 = 0.321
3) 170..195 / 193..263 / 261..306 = 0.029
